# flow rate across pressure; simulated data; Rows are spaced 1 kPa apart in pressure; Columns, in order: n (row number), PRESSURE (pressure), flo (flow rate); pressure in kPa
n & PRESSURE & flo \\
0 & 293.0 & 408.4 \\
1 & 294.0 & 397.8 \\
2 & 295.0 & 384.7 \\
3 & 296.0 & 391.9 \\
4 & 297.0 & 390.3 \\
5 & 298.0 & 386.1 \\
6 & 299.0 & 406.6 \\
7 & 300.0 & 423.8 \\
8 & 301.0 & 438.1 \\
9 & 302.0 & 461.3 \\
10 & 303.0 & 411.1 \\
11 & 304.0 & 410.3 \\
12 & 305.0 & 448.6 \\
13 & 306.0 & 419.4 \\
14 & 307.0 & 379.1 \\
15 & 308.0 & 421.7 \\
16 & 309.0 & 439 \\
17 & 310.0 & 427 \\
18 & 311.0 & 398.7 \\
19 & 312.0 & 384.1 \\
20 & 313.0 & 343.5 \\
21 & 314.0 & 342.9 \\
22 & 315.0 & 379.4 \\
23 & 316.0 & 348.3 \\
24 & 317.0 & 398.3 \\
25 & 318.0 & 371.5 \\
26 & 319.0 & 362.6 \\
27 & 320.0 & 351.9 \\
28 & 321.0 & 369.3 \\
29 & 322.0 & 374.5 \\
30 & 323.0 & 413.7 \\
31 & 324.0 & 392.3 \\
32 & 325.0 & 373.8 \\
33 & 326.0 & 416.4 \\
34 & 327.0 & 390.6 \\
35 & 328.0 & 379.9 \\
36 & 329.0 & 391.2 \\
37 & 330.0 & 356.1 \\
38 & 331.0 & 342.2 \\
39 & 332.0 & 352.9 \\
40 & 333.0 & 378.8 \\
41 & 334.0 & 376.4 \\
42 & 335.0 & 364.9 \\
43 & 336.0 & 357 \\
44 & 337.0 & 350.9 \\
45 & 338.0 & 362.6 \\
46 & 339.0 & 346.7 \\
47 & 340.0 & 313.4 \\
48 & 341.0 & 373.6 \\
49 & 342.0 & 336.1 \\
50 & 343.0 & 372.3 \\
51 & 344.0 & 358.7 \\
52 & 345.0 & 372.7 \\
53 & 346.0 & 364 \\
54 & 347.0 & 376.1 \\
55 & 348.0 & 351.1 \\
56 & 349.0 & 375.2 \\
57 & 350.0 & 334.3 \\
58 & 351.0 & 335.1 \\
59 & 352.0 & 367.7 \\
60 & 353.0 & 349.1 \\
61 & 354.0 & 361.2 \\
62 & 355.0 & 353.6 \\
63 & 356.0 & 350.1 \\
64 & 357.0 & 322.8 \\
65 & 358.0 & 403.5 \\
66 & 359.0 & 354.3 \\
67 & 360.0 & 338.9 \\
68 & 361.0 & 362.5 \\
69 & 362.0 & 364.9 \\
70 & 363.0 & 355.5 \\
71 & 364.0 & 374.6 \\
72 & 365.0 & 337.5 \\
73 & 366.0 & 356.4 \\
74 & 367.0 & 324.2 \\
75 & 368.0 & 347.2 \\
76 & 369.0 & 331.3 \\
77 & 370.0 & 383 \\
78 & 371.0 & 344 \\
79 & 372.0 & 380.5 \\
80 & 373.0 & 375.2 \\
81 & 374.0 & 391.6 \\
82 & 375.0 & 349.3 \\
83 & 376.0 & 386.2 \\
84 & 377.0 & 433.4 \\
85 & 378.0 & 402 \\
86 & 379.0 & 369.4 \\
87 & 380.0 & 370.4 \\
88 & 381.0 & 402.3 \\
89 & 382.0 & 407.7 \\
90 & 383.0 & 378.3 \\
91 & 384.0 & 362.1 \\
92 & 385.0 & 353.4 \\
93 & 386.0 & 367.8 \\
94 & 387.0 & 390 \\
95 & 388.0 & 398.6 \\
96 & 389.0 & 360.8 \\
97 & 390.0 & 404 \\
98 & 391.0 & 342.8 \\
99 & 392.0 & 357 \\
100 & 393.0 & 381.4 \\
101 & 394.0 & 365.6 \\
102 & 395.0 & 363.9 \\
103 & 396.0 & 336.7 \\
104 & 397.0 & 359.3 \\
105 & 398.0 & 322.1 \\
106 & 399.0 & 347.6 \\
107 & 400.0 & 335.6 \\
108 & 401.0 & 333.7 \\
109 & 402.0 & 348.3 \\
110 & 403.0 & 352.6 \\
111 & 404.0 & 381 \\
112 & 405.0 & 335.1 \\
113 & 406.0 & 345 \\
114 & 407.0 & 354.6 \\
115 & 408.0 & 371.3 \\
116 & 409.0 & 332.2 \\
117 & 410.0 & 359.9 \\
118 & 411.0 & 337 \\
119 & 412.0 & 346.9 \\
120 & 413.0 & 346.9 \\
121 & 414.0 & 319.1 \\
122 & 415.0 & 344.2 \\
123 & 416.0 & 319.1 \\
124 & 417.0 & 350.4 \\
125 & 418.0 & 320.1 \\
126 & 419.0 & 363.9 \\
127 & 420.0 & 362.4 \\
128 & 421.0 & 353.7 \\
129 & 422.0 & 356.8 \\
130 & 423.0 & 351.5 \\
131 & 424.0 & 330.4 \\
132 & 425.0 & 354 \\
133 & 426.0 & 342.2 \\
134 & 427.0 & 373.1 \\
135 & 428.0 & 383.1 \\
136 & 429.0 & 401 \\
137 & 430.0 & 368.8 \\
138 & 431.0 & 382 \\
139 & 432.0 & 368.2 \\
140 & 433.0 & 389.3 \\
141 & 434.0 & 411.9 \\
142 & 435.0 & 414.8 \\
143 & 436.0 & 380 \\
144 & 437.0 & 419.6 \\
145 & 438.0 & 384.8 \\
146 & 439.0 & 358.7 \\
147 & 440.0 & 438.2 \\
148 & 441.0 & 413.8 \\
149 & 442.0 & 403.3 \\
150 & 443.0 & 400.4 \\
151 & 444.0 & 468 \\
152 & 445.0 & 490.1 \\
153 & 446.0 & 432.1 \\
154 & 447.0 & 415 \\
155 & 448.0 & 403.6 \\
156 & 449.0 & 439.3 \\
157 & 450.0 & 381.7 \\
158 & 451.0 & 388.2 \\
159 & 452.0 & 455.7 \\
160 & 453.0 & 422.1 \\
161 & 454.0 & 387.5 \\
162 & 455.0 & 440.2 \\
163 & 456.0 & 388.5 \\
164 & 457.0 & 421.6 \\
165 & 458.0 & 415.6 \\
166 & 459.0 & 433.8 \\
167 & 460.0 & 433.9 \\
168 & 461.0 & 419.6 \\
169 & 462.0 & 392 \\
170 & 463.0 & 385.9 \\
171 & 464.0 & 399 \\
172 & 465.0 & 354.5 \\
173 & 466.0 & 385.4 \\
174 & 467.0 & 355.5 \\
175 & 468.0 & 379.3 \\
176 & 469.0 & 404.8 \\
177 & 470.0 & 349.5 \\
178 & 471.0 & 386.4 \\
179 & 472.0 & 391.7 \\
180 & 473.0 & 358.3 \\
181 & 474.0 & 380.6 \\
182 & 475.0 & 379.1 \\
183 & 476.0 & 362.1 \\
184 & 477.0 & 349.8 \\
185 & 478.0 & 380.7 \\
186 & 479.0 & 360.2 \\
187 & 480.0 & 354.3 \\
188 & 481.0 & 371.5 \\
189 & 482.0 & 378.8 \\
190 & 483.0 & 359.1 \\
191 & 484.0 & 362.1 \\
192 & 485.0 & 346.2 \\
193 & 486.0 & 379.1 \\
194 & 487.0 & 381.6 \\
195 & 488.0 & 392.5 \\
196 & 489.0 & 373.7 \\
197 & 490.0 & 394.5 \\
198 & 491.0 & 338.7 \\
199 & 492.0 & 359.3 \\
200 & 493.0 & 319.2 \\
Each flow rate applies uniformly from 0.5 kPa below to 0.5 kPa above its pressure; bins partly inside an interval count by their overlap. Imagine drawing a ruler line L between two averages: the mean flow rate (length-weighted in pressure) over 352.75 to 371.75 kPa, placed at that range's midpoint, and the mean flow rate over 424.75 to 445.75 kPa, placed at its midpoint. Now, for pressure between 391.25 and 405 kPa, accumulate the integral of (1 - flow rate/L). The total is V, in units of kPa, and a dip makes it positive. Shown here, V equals 0.9 kPa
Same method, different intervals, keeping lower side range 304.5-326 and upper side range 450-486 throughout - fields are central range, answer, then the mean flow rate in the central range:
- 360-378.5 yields 1.0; 366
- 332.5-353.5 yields 1.6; 358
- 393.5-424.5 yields 3.2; 347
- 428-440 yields -0.1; 391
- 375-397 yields 0.6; 377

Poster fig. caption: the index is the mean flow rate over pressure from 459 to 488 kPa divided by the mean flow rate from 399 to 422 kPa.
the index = 1.09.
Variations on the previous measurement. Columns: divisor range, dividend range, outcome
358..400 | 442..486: 1.08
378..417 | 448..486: 1.08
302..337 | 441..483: 1.03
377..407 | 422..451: 1.08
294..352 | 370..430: 0.95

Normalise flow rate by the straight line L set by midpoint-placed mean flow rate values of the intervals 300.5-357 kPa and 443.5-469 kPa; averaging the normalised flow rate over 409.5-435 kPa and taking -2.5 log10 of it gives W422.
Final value 0.12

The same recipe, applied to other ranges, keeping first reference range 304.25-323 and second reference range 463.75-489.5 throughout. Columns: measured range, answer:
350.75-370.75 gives 0.087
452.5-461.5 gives -0.122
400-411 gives 0.086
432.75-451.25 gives -0.104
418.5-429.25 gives 0.050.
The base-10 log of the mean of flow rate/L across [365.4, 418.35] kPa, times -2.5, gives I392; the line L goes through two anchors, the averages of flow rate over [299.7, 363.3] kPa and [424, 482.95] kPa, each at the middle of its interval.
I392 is 0.07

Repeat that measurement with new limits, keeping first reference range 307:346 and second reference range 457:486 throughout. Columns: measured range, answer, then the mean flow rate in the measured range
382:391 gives -0.001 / 377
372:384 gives -0.030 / 386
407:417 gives 0.104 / 343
